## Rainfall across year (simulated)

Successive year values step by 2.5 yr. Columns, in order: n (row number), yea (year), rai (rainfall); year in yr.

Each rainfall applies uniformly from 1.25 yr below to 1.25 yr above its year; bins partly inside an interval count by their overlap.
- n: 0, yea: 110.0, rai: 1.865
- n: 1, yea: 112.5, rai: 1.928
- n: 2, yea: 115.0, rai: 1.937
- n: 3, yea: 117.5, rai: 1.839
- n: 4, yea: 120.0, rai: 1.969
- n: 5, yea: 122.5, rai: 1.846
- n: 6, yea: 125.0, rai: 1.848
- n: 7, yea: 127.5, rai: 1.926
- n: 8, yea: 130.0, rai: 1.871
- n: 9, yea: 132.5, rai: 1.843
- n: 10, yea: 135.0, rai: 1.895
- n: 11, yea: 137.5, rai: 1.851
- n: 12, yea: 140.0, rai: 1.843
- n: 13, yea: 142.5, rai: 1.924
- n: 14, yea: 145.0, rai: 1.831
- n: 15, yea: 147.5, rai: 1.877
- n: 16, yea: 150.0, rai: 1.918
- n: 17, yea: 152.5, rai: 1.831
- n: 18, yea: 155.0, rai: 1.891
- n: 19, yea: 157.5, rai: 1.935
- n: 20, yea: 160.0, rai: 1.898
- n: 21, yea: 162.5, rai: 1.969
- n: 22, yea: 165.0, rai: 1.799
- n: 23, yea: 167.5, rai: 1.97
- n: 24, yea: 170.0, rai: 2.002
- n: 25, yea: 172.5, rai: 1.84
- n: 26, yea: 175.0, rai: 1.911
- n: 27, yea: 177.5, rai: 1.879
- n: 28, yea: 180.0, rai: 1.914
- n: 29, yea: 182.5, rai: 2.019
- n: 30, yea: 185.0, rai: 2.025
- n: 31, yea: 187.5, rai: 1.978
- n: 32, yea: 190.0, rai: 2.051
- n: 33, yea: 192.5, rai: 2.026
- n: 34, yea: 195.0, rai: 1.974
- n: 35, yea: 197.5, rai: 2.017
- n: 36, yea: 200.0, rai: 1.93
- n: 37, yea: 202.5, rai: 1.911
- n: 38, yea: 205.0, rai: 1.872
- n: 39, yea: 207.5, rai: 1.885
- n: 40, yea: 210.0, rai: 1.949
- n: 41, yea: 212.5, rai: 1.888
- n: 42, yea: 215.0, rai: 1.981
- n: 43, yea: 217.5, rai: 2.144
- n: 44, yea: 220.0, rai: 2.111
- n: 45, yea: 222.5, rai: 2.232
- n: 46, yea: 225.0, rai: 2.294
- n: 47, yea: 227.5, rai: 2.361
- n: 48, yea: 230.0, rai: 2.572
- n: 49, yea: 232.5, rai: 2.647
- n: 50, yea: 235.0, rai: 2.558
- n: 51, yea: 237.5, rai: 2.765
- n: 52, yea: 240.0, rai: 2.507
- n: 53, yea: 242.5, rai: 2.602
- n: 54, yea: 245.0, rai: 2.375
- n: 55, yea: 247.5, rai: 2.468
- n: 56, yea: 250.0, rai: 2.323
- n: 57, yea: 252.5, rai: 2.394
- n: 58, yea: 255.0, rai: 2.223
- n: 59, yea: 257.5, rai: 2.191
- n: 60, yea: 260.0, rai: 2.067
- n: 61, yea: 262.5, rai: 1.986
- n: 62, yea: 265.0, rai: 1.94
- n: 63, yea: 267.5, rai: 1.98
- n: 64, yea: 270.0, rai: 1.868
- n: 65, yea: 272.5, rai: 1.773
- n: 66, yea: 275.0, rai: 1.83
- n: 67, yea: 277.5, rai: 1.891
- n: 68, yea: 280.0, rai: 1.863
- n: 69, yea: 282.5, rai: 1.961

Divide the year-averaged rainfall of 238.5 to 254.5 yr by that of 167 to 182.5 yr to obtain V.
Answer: 1.3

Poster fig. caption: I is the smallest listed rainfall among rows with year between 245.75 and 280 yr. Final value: 1.773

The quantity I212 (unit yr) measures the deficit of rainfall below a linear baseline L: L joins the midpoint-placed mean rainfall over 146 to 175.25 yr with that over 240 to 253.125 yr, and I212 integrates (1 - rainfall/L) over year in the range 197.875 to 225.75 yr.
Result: 2.7 yr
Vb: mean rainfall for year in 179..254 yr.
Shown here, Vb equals 2.19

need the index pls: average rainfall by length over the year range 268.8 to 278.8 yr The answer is 1.84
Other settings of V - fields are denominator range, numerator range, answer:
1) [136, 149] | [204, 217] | 1.03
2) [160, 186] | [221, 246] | 1.29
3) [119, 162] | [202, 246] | 1.20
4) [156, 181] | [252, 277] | 1.05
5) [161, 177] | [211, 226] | 1.10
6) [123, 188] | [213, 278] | 1.17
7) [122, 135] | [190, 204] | 1.06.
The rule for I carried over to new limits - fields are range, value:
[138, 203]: 1.799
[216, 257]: 2.111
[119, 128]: 1.846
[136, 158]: 1.831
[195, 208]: 1.872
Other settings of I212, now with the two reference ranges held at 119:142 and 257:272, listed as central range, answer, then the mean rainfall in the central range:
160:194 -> -0.64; 1.95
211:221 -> -0.42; 2.03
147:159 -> 0.03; 1.89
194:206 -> -0.05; 1.94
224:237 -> -3.64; 2.51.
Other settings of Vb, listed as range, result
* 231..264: 2.39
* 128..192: 1.91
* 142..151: 1.88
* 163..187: 1.93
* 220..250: 2.47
